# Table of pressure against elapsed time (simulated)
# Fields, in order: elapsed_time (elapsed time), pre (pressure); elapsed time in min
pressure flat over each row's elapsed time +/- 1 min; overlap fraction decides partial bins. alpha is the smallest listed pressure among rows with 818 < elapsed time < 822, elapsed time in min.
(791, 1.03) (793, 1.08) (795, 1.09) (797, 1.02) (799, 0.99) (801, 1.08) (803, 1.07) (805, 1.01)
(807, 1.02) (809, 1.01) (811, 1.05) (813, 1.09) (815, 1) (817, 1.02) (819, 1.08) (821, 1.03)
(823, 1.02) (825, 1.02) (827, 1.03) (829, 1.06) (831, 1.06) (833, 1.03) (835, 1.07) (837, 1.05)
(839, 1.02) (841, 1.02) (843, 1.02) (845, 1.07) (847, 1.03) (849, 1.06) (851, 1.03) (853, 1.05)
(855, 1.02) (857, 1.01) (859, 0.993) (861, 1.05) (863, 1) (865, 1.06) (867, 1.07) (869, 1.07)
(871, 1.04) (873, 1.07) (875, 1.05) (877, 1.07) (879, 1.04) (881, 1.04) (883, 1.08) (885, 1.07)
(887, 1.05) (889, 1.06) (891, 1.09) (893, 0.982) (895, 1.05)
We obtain 1.03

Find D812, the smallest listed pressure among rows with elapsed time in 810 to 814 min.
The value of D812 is 1.05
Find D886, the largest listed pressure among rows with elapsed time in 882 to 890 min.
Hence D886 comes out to 1.08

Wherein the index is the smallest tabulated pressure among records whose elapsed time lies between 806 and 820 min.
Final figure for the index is 1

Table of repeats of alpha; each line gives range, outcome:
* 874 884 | 1.04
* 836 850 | 1.02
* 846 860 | 0.993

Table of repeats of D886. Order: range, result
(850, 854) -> 1.05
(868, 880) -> 1.07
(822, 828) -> 1.03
